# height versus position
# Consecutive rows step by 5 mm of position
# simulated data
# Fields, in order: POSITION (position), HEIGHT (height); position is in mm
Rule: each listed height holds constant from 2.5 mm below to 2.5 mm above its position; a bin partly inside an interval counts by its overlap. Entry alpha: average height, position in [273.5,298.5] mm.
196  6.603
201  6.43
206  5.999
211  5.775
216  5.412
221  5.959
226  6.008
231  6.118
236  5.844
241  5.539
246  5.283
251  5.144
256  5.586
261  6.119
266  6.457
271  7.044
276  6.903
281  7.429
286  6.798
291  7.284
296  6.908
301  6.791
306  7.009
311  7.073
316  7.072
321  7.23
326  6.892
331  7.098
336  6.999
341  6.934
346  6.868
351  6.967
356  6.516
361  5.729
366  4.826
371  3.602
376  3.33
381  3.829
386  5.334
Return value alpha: 7.06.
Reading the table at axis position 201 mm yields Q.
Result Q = 6.43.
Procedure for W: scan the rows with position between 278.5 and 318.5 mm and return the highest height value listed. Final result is 7.429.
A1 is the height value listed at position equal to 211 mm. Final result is 5.775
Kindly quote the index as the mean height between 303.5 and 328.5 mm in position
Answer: 7.06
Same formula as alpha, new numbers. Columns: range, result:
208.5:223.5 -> 5.72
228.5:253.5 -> 5.59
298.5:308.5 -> 6.9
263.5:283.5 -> 6.96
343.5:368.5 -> 6.18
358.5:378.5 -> 4.37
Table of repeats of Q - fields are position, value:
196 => 6.603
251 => 5.144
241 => 5.539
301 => 6.791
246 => 5.283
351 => 6.967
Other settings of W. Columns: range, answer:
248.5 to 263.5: 6.119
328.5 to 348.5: 7.098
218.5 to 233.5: 6.118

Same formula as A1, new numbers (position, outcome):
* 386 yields 5.334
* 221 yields 5.959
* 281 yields 7.429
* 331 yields 7.098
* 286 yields 6.798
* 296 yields 6.908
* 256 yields 5.586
